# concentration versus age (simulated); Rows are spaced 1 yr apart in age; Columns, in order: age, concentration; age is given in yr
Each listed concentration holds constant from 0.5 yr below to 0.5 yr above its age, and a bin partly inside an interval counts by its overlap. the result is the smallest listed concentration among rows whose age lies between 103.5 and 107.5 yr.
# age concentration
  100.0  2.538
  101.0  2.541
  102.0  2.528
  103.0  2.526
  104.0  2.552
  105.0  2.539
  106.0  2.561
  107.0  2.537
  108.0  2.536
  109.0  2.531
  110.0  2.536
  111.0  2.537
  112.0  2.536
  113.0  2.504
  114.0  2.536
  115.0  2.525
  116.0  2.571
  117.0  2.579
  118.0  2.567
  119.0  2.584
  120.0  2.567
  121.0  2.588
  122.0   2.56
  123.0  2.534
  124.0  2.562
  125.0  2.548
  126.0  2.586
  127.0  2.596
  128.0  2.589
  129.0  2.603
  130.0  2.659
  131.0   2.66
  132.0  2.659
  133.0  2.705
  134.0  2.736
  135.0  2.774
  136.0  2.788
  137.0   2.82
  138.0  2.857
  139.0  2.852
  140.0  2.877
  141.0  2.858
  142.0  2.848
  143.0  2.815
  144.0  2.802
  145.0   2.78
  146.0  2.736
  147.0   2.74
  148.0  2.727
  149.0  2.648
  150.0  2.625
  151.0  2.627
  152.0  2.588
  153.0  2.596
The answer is 2.537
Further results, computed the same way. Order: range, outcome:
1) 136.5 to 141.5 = 2.82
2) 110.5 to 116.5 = 2.504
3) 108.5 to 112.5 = 2.531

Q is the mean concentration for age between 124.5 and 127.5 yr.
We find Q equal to 2.58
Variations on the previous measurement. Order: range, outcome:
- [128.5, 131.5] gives 2.64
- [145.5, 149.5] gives 2.71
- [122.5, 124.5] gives 2.55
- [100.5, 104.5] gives 2.54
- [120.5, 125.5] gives 2.56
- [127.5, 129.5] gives 2.6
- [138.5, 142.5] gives 2.86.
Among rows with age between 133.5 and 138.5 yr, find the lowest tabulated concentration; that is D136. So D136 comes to 2.736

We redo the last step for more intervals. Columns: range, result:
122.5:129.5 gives 2.534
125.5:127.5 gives 2.586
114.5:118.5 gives 2.525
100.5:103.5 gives 2.526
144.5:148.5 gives 2.727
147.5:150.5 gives 2.625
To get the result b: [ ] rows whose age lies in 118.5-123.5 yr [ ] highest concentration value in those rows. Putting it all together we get 2.588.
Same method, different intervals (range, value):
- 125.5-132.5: 2.66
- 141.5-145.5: 2.848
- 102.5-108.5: 2.561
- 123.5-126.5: 2.586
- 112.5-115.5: 2.536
